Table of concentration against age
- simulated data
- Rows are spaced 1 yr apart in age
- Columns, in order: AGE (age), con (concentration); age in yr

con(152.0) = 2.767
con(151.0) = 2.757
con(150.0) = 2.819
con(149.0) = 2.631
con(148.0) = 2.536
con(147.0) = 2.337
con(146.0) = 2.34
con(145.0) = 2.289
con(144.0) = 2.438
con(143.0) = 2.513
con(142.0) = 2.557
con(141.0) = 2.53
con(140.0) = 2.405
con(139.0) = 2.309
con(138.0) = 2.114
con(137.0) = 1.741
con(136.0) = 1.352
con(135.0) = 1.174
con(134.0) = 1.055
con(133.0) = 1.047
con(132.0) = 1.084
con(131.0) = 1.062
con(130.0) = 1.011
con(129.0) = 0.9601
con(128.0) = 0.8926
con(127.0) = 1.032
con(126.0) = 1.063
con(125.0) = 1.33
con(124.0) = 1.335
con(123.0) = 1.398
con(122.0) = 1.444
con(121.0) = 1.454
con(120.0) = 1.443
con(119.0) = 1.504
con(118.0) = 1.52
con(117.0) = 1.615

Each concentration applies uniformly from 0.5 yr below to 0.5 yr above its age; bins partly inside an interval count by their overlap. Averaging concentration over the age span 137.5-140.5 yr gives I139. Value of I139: 2.28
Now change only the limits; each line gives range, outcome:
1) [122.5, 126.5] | 1.28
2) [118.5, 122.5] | 1.46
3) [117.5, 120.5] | 1.49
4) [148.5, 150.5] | 2.72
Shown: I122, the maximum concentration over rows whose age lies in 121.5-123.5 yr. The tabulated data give 1.444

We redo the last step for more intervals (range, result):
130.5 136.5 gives 1.352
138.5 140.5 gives 2.405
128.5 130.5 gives 1.011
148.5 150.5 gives 2.819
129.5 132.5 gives 1.084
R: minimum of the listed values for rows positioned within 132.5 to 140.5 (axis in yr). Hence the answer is 1.047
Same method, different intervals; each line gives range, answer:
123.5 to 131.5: 0.8926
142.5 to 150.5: 2.289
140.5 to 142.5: 2.53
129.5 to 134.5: 1.011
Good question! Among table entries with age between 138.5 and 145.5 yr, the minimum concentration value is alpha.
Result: 2.289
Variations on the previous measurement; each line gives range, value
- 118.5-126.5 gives 1.063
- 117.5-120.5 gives 1.443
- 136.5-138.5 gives 1.741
